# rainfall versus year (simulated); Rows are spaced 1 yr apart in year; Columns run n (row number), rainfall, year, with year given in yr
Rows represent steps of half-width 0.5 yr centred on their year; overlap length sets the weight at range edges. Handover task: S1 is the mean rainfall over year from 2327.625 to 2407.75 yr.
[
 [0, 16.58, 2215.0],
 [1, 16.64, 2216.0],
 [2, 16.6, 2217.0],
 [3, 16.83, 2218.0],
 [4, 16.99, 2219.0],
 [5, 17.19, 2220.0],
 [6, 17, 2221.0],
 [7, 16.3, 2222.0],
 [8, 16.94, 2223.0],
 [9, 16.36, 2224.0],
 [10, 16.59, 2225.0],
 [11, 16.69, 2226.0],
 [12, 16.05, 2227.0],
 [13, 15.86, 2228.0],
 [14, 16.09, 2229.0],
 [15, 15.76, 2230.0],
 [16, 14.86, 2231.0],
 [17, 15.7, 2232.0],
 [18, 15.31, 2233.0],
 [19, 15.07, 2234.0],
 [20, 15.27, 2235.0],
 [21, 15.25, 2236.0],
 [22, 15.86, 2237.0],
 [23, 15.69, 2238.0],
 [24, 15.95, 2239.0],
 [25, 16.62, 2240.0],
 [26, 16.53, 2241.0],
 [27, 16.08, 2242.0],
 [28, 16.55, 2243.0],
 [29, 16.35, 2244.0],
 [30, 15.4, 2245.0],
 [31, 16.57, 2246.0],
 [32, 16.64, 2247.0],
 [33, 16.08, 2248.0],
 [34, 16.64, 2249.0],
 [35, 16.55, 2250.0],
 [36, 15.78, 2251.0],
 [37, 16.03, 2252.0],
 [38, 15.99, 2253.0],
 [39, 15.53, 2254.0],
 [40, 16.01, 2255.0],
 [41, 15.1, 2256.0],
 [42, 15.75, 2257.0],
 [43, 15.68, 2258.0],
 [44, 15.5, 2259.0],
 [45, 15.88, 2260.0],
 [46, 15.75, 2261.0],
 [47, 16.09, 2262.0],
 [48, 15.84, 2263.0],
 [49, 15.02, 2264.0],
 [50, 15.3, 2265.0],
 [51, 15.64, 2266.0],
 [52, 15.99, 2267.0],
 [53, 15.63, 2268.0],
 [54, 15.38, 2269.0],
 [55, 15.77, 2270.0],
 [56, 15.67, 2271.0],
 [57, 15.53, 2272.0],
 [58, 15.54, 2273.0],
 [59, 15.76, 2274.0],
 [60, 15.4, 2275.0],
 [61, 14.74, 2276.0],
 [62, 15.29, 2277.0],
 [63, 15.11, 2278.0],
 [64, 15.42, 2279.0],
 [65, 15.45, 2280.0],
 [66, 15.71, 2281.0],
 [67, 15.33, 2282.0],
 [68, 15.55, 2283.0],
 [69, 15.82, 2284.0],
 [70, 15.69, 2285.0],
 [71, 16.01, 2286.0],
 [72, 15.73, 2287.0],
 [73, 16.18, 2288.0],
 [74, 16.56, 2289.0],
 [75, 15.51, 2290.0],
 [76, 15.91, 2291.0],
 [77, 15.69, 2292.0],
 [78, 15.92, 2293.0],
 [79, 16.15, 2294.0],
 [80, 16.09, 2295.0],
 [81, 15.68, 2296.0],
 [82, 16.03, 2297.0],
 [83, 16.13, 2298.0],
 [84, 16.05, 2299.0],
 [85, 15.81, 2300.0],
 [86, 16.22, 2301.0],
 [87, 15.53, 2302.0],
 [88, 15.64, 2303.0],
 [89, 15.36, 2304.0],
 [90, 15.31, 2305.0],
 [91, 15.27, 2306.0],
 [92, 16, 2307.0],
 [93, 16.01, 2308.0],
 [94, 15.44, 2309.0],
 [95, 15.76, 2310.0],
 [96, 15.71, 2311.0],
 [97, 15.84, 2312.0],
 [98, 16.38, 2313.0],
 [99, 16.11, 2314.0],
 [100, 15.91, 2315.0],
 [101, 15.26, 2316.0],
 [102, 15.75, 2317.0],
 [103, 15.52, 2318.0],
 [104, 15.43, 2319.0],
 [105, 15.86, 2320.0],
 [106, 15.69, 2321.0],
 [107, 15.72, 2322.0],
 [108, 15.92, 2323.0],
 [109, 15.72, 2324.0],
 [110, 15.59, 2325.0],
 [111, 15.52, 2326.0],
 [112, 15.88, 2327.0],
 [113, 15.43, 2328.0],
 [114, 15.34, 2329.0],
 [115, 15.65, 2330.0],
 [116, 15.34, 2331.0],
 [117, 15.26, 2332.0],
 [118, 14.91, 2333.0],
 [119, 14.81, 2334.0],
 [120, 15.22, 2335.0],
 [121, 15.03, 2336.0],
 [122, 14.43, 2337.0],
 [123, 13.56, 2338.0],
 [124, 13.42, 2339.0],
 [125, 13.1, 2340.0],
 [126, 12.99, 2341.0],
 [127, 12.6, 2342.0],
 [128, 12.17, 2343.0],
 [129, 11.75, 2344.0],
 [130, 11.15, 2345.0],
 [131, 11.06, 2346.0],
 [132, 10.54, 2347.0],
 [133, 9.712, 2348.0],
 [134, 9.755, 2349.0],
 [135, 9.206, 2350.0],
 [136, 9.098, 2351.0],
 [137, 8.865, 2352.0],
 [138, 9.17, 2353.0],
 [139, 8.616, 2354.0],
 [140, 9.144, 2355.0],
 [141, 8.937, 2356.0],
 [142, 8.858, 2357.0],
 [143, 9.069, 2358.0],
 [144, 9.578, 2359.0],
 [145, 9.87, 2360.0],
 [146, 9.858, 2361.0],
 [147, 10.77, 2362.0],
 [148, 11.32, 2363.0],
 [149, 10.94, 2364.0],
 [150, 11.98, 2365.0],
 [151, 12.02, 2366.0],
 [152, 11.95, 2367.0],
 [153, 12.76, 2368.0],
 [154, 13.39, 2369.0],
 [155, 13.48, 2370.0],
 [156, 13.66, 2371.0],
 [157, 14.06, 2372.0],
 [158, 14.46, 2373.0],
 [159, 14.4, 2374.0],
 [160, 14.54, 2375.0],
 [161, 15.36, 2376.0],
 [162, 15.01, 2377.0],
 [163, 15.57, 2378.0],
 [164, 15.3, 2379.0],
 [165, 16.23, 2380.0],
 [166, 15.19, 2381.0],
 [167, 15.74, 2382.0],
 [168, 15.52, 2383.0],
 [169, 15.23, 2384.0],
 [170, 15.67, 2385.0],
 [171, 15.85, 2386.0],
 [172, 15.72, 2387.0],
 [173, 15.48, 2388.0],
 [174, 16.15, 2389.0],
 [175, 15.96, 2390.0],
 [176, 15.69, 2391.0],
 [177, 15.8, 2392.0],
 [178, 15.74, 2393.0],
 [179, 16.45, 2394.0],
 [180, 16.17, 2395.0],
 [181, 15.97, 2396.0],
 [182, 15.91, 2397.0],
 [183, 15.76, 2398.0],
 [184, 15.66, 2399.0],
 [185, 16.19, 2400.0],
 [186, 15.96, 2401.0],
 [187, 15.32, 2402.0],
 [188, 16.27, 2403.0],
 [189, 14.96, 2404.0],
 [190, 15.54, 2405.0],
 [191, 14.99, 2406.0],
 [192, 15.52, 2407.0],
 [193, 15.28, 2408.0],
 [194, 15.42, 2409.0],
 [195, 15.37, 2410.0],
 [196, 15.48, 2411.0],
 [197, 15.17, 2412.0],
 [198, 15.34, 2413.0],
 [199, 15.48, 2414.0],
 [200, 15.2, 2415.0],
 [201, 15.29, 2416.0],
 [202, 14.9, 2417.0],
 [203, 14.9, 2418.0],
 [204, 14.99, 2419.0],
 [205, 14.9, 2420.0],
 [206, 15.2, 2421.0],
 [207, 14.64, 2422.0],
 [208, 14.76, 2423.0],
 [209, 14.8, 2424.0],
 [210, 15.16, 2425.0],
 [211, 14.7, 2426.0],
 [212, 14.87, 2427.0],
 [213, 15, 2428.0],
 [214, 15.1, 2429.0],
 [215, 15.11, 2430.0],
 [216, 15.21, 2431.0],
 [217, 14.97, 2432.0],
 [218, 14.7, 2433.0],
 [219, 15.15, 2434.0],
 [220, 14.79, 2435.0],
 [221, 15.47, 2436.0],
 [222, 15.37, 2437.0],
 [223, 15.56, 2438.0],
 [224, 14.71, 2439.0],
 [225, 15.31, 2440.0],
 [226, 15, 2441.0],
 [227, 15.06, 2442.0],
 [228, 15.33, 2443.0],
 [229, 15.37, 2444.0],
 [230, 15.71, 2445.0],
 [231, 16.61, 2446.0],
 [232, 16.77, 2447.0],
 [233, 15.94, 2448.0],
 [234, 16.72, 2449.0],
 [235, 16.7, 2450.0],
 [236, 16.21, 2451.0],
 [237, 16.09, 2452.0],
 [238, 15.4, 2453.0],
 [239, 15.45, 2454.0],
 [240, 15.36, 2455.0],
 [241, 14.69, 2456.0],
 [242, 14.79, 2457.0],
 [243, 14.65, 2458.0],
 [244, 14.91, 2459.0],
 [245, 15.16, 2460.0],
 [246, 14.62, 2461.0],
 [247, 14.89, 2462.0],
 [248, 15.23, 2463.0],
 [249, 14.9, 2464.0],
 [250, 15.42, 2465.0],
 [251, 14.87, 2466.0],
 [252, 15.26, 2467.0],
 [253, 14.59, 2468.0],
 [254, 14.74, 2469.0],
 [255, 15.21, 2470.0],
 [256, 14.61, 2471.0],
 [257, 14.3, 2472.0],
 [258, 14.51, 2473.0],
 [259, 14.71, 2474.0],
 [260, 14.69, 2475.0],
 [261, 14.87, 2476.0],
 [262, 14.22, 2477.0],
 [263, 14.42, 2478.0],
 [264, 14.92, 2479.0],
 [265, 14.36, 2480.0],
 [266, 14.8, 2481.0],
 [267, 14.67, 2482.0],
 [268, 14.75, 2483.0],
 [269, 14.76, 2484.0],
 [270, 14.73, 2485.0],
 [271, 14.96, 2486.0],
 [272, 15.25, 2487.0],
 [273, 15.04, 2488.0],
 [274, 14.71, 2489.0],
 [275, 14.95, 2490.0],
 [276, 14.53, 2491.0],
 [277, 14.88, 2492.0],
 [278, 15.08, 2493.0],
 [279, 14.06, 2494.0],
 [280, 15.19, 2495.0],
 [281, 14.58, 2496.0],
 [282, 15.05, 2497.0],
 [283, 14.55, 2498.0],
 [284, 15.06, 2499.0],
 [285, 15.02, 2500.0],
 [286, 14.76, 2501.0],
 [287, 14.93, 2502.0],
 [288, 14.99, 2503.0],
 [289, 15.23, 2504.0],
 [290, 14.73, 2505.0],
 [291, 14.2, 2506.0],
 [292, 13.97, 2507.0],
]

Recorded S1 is 13.6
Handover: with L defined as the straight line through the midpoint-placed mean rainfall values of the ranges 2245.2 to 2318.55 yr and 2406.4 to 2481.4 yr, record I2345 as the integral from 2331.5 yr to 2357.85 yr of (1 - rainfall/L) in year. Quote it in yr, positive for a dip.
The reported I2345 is 6.6 yr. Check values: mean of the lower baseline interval 15.8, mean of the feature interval 11.6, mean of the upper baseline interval 15.1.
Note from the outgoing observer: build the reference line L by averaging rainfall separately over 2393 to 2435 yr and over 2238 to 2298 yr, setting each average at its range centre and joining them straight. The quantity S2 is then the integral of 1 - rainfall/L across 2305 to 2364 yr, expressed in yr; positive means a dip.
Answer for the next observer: 8.7 yr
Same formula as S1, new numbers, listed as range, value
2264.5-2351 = 15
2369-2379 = 14.5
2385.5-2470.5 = 15.4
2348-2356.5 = 9.13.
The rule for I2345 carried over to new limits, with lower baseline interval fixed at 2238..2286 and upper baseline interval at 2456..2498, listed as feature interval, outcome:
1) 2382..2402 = -0.8 yr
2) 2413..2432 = 0.0 yr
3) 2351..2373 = 6.3 yr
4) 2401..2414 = -0.3 yr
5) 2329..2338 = 0.3 yr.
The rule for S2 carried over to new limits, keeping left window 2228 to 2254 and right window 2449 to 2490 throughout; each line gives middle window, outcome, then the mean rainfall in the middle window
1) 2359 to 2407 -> 2.46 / 14.5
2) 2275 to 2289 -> 0.17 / 15.6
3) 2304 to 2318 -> -0.08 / 15.7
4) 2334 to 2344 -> 1.25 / 13.6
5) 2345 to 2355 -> 3.79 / 9.62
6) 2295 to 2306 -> -0.06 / 15.8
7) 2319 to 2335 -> 0.08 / 15.5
